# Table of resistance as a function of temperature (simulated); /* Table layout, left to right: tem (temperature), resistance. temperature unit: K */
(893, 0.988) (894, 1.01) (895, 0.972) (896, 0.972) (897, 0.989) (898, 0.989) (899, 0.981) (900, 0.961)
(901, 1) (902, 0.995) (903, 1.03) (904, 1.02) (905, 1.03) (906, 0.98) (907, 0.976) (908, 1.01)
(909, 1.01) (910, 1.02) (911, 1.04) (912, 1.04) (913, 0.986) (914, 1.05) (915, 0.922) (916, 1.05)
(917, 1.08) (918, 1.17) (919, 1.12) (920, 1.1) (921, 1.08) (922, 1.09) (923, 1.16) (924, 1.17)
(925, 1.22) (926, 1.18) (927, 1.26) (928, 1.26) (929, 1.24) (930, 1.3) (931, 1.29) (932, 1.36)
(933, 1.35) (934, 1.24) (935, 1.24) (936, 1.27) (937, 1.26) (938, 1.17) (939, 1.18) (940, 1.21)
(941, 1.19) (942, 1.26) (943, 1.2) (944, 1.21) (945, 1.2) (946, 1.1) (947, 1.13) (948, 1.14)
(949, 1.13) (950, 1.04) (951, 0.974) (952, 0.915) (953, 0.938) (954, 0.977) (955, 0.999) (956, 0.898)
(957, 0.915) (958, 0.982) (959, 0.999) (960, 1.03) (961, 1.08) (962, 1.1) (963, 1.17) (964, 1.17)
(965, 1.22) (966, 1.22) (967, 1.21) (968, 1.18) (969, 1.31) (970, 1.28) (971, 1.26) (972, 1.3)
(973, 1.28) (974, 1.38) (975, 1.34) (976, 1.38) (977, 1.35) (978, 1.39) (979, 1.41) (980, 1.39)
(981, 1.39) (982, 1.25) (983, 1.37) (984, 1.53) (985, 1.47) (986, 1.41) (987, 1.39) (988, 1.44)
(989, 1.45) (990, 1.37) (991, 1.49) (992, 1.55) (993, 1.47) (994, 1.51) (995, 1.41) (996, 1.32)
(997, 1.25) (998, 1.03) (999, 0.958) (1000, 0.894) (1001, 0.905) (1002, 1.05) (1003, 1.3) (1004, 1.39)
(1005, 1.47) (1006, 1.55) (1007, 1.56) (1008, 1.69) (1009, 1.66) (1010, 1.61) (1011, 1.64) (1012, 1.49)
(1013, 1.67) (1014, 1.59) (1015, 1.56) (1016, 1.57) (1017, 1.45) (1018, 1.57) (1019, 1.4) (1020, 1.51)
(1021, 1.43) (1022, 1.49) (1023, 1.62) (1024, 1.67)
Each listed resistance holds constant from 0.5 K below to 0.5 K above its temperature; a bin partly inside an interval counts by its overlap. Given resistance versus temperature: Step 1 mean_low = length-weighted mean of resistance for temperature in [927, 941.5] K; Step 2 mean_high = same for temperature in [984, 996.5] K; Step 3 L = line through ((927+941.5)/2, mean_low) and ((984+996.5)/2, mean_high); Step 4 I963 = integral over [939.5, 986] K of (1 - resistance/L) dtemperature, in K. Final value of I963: 5.4 K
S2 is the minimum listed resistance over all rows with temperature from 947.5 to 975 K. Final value 0.898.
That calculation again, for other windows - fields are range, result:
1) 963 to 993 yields 1.17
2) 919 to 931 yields 1.08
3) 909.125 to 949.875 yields 0.922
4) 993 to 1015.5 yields 0.894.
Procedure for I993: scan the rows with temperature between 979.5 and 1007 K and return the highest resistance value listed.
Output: 1.56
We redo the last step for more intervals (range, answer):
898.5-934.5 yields 1.36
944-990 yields 1.53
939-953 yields 1.26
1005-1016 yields 1.69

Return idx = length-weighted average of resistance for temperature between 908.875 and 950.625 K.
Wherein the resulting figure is 1.16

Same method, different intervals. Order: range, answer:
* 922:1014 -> 1.26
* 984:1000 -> 1.36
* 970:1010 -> 1.36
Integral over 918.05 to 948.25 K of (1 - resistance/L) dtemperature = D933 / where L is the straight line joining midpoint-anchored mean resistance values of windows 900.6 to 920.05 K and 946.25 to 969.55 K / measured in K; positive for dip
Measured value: -4.4 K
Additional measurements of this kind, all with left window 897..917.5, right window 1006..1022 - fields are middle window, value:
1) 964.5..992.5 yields 0.4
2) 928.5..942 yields -1.2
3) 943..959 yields 2.5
